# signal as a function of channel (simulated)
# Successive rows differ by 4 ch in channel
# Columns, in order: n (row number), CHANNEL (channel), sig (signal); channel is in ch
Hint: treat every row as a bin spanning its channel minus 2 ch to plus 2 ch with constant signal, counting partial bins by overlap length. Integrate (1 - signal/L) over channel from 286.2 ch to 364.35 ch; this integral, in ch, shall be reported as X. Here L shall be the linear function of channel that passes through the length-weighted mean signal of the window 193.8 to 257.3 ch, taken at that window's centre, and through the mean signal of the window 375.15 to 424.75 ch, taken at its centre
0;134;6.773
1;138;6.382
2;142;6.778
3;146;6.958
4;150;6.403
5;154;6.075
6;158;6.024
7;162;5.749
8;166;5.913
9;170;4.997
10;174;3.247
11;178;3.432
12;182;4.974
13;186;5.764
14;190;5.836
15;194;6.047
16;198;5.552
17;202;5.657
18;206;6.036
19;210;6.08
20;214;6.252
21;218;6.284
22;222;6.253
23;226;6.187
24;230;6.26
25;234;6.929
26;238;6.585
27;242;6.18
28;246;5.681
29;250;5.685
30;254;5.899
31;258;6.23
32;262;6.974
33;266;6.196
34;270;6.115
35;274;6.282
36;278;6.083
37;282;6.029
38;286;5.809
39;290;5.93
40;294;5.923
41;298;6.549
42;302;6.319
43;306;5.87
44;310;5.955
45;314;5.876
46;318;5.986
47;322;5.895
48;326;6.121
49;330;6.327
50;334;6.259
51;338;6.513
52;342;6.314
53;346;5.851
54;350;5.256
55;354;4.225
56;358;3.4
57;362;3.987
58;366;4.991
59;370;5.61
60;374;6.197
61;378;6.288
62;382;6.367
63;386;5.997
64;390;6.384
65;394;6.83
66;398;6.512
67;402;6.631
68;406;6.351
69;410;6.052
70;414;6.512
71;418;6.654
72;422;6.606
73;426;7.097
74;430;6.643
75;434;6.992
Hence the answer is 7.2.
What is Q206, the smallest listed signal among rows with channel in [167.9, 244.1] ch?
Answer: 3.247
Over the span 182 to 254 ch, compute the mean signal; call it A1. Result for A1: 6.04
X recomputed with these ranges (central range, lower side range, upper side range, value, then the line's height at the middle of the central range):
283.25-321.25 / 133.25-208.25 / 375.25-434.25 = 0.8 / 6.15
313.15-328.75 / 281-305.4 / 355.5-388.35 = -0.5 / 5.82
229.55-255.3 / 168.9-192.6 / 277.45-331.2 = -3.8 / 5.39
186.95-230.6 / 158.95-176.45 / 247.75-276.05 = -4.0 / 5.52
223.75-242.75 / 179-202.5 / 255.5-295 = -1.9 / 5.85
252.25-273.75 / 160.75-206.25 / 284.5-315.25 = -1.9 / 5.78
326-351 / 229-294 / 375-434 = 0.9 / 6.35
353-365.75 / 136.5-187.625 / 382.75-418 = 4.6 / 6.28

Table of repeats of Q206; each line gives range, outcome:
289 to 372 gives 3.4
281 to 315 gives 5.809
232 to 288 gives 5.681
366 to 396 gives 4.991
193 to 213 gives 5.552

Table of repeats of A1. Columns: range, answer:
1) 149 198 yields 5.36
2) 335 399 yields 5.67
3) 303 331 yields 6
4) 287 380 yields 5.72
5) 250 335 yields 6.11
